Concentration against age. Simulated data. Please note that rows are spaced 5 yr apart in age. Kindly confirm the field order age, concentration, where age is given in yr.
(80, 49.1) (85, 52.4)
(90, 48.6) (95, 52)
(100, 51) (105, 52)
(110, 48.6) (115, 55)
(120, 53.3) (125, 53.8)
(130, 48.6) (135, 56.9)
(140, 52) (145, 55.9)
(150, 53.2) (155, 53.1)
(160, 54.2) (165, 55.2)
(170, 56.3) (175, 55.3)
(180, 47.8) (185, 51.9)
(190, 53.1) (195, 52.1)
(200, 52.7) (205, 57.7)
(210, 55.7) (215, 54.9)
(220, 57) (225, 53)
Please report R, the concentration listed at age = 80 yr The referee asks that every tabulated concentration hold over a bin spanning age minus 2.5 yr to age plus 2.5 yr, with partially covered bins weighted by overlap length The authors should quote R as 49.1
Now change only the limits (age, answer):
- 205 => 57.7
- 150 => 53.2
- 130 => 48.6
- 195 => 52.1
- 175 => 55.3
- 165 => 55.2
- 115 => 55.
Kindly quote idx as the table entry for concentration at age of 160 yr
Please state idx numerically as 54.2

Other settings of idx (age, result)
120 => 53.3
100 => 51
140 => 52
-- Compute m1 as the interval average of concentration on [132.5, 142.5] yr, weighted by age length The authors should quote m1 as 54.5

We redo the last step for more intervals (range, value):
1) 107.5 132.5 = 51.9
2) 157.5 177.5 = 55.2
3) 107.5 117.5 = 51.8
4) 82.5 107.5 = 51.2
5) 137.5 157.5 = 53.5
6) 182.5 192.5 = 52.5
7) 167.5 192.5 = 52.9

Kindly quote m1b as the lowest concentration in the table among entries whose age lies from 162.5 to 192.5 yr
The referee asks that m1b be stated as 47.8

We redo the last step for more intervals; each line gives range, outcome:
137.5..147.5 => 52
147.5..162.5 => 53.1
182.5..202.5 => 51.9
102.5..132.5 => 48.6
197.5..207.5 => 52.7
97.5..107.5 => 51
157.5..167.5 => 54.2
